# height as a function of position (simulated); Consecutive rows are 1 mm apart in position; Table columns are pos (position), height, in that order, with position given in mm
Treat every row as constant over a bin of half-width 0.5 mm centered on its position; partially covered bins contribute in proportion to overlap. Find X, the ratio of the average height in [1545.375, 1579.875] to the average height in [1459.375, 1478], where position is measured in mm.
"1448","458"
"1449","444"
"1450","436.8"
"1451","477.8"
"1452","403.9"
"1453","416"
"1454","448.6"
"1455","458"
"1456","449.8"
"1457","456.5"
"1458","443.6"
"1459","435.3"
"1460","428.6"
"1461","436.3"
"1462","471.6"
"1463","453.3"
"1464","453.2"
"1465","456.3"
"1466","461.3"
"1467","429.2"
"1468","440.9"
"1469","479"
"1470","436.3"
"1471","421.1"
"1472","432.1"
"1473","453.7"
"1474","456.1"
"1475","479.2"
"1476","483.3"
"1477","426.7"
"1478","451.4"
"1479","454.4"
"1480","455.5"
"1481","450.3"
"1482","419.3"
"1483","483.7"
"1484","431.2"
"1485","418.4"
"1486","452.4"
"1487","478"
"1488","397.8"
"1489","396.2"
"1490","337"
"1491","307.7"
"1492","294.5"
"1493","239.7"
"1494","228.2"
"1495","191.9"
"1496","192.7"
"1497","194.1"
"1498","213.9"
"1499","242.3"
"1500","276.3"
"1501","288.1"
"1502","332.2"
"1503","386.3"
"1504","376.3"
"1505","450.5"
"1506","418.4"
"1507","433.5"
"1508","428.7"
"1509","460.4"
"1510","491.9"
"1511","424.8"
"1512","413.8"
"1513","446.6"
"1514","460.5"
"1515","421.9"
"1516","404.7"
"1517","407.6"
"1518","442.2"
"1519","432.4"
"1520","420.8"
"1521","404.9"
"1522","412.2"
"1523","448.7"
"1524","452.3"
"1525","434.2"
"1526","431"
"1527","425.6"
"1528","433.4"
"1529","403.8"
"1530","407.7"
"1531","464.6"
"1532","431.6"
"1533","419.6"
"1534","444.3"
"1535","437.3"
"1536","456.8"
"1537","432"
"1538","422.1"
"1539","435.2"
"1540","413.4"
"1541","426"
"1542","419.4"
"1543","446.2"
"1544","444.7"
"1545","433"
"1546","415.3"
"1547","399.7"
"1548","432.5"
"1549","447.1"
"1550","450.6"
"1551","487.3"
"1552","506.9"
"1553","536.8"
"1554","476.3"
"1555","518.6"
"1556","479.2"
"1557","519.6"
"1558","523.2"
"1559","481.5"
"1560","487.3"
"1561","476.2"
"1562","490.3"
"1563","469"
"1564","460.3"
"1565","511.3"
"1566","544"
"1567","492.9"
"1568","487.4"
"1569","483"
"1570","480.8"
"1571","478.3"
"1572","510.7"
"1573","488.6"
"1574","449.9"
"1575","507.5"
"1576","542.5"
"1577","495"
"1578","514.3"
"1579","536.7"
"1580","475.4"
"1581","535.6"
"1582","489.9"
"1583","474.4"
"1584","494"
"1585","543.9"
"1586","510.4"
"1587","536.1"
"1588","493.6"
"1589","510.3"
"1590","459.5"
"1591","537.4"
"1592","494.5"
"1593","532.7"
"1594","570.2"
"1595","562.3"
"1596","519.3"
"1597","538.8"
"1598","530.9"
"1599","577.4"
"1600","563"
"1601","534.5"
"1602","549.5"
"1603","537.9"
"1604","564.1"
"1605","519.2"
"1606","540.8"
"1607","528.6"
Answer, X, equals 1.08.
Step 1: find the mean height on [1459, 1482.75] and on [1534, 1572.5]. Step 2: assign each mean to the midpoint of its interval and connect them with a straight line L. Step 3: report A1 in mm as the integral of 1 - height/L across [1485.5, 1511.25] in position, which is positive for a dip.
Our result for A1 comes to 6.4 mm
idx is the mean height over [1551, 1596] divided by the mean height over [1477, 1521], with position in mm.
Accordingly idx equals 1.3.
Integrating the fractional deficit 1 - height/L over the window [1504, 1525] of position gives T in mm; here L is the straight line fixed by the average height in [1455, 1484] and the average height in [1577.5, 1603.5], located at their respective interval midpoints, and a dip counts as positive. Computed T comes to 2.0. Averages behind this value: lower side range 450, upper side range 524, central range 432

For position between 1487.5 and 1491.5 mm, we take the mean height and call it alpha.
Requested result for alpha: 360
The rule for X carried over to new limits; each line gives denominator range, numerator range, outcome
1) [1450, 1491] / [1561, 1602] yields 1.16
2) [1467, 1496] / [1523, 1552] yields 1.08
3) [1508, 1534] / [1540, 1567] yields 1.09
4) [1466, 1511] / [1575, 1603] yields 1.35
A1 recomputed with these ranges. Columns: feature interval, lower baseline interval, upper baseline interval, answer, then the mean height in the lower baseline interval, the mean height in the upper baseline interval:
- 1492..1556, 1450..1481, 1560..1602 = 10.0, 448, 510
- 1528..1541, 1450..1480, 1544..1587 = 1.2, 448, 489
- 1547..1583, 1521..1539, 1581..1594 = -0.9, 432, 510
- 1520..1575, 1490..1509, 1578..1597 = -4.9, 310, 516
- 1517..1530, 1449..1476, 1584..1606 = 1.6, 447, 532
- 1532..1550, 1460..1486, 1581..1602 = 2.2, 449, 525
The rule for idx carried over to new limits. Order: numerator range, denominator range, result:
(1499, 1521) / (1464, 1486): 0.91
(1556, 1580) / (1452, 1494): 1.16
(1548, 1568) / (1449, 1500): 1.21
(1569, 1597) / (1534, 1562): 1.11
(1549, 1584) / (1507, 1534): 1.15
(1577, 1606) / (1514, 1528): 1.23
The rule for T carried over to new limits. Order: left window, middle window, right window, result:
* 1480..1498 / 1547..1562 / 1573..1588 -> -0.8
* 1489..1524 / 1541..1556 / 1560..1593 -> -0.4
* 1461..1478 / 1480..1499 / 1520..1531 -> 4.4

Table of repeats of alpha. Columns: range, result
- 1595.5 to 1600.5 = 546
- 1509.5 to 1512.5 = 444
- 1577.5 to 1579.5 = 526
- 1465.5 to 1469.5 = 453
